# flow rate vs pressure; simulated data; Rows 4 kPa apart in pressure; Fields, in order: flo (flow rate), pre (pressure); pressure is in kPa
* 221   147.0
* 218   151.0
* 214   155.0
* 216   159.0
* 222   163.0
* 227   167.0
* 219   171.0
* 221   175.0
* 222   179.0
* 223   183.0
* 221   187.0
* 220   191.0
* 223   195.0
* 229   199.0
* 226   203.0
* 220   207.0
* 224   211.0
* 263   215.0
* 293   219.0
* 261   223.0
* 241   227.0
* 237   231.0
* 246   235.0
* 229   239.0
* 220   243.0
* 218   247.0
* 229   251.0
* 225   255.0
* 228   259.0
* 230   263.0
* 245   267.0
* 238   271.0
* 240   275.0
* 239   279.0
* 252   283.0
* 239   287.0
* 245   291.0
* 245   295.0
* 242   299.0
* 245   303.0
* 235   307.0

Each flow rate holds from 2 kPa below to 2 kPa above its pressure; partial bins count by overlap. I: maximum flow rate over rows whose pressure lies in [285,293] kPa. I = 245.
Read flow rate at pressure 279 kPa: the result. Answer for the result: 239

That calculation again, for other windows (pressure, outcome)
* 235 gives 246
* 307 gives 235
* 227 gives 241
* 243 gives 220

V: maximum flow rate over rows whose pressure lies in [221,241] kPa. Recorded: 261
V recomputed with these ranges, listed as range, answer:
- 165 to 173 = 227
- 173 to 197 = 223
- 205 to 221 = 293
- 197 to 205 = 229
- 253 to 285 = 252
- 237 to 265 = 230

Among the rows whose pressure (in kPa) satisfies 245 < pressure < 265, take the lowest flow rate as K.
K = 218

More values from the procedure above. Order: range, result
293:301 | 242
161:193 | 219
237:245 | 220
